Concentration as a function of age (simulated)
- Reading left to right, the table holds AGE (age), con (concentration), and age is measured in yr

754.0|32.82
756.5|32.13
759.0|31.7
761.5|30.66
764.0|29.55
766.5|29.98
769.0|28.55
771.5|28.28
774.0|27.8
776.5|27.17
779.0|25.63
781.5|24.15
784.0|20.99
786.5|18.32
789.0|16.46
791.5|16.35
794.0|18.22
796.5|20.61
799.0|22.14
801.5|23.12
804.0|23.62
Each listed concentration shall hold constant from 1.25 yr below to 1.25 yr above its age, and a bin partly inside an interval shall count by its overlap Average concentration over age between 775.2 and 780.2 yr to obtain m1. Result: 26.4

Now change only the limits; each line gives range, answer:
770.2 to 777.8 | 27.7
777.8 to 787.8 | 22.2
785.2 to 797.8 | 18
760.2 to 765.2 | 30.1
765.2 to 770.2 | 29.3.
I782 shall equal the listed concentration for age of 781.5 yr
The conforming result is 24.15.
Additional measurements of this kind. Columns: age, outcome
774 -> 27.8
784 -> 20.99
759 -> 31.7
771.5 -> 28.28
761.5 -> 30.66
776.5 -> 27.17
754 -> 32.82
